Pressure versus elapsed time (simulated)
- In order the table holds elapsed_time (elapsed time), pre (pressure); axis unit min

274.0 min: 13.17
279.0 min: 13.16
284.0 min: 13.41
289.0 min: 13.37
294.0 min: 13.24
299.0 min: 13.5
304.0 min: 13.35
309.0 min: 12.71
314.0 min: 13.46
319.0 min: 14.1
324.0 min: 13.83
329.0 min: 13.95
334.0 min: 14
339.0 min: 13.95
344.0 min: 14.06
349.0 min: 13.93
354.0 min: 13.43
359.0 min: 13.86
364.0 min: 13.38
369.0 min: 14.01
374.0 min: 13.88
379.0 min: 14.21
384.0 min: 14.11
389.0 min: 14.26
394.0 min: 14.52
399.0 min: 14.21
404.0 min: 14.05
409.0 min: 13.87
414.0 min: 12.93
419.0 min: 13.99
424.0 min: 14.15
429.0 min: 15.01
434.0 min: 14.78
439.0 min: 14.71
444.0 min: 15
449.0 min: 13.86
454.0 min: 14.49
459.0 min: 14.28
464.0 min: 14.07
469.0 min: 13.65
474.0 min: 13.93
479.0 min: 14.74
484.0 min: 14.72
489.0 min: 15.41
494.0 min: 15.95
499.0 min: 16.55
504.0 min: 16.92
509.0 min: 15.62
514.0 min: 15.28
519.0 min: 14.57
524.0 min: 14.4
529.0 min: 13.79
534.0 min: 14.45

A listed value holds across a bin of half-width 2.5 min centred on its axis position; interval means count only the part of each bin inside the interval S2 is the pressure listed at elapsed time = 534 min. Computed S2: 14.45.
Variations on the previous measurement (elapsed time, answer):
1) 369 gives 14.01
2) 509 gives 15.62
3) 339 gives 13.95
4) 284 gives 13.41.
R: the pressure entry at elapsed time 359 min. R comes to 13.86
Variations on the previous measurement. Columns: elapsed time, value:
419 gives 13.99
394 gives 14.52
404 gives 14.05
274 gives 13.17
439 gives 14.71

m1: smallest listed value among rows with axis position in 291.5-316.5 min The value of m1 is 12.71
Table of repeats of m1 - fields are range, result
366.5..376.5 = 13.88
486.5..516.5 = 15.28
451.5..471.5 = 13.65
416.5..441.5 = 13.99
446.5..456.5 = 13.86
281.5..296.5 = 13.24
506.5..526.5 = 14.4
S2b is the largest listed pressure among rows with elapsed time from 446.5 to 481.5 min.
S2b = 14.74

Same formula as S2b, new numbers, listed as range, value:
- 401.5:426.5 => 14.15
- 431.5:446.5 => 15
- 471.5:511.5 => 16.92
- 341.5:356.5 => 14.06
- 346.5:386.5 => 14.21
